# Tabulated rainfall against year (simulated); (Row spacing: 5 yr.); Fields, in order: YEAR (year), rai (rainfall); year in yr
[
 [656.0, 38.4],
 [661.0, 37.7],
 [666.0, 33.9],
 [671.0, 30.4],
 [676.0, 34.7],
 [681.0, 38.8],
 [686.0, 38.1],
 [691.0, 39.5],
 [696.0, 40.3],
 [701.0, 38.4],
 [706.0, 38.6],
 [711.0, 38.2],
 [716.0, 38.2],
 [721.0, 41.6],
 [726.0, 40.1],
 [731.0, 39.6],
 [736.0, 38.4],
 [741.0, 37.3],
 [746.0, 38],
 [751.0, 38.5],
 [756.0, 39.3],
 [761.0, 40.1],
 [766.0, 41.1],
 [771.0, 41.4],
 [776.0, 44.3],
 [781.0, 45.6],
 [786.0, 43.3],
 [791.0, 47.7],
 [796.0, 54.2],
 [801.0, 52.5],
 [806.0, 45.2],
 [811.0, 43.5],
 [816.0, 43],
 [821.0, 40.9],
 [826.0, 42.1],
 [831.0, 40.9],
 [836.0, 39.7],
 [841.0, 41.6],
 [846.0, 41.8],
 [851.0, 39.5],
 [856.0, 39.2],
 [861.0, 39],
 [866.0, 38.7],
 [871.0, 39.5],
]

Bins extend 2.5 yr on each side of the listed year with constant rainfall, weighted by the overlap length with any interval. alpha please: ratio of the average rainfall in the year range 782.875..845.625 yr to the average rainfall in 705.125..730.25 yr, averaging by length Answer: 1.13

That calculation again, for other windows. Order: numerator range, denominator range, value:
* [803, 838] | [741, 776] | 1.06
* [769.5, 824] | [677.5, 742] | 1.17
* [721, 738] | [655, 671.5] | 1.12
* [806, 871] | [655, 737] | 1.08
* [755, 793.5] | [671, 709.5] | 1.14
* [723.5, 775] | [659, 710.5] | 1.07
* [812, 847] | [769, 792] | 0.94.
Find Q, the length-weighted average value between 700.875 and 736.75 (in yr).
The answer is 39.2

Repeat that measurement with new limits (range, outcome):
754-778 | 41.2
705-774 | 39.4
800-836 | 43.4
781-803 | 48.9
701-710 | 38.5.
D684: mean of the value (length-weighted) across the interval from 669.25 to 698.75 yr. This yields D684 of 37.1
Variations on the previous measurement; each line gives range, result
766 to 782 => 43.2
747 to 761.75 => 39.1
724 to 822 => 42.7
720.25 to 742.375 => 39.3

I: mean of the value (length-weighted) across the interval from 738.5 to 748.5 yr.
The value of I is 37.6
